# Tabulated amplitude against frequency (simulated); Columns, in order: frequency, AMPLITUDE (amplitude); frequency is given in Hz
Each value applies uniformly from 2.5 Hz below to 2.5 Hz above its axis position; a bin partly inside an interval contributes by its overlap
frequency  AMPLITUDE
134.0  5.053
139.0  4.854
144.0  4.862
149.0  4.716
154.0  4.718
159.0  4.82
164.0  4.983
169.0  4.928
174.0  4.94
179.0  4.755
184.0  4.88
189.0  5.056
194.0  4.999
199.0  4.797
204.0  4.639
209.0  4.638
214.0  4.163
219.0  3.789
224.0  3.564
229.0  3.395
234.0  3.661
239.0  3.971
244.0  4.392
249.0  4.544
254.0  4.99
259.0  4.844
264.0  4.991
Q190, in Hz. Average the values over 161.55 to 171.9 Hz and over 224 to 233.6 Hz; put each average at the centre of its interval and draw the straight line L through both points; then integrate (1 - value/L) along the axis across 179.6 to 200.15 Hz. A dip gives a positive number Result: -2.4 Hz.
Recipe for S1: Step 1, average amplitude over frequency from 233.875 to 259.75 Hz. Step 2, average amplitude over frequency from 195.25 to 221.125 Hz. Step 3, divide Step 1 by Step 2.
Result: 1.00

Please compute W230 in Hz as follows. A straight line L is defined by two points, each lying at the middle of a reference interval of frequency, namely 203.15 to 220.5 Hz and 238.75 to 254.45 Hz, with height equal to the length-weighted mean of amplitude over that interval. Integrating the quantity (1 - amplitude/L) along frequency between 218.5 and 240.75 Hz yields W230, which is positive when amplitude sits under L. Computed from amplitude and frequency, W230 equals 3.7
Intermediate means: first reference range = 4.31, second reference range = 4.48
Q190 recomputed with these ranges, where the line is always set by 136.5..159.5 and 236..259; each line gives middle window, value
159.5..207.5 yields -2.0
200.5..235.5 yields 4.4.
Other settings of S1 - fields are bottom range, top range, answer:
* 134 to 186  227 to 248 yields 0.81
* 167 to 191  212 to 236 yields 0.76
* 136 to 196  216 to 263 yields 0.85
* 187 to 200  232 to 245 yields 0.80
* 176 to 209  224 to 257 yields 0.85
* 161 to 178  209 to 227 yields 0.80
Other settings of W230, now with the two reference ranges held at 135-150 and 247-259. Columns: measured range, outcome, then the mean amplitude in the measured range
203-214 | 0.6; 4.53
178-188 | -0.1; 4.86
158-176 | -0.3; 4.93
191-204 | -0.1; 4.85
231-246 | 2.6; 3.97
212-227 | 3.1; 3.81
